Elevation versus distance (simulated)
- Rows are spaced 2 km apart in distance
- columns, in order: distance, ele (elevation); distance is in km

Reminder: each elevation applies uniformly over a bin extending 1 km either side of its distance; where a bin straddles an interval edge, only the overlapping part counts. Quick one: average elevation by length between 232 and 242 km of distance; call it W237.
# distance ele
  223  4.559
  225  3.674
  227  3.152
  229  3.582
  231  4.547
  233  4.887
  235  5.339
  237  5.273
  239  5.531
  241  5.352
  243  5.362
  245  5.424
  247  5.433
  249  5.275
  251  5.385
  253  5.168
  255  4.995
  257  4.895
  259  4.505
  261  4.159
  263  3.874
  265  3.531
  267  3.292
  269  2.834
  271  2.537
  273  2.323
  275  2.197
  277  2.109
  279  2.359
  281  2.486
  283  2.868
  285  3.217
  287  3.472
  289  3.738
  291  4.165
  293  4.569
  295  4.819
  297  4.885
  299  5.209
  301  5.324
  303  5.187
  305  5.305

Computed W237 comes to 5.28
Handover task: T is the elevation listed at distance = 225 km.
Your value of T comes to 3.674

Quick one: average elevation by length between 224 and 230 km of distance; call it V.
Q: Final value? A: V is 3.47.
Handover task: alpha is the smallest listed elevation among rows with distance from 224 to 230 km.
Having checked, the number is 3.152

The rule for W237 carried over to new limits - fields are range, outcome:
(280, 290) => 3.16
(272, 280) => 2.25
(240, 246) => 5.38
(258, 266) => 4.02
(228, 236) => 4.59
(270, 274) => 2.43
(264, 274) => 2.9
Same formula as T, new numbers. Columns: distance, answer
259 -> 4.505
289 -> 3.738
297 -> 4.885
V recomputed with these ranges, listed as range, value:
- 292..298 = 4.76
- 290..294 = 4.37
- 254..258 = 4.95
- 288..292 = 3.95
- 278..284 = 2.57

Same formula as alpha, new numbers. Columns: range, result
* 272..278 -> 2.109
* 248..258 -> 4.895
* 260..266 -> 3.531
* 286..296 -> 3.472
